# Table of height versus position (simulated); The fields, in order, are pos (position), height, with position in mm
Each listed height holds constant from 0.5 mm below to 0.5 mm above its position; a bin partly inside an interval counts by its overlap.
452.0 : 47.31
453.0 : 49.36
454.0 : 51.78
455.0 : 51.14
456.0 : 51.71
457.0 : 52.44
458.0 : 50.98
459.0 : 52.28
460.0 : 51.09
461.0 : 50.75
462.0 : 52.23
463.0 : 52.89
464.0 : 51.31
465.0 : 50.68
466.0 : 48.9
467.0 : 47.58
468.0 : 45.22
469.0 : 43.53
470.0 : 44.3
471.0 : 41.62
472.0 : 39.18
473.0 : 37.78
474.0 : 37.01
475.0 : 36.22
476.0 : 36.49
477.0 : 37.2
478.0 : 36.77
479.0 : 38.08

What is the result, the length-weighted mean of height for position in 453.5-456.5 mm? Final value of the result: 51.5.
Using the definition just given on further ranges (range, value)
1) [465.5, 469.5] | 46.3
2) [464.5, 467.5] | 49.1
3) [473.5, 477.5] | 36.7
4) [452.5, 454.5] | 50.6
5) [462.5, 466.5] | 50.9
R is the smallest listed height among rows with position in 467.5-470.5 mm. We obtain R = 43.53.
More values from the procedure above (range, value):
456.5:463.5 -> 50.75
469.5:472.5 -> 39.18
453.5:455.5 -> 51.14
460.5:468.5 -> 45.22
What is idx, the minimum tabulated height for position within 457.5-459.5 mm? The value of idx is 50.98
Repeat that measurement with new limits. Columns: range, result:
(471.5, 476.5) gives 36.22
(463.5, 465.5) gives 50.68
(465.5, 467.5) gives 47.58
